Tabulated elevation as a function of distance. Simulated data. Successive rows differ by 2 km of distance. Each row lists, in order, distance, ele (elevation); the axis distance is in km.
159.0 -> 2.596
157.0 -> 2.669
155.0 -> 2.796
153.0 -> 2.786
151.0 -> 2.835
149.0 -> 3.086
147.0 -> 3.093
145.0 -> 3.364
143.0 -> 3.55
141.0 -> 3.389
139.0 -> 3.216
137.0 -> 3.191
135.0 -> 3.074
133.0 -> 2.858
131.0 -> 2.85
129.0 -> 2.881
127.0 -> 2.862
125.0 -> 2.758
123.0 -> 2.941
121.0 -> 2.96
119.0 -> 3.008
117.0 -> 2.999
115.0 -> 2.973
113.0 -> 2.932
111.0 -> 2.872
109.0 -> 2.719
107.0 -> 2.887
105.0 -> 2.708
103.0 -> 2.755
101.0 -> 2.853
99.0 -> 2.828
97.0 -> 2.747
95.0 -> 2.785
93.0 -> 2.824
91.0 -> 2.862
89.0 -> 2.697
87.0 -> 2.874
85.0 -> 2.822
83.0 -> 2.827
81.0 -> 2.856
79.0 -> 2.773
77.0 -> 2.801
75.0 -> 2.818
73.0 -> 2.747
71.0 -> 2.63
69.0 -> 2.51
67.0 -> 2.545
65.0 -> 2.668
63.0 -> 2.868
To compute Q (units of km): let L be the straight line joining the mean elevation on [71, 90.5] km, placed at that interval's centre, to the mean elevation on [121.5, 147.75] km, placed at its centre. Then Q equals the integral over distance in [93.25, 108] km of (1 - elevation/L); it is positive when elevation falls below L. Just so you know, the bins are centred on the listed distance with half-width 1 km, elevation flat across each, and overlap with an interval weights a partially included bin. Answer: 0.5 km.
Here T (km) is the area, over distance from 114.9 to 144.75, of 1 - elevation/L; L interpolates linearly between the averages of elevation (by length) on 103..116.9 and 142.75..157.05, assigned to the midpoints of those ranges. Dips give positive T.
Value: -1.1 km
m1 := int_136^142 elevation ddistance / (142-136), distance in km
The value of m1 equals 3.27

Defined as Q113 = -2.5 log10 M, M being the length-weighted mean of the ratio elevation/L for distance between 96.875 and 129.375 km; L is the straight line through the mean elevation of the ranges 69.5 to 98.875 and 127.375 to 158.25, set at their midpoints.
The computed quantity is 0.02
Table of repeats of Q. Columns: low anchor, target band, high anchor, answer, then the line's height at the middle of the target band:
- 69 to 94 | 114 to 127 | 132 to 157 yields 0.2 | 2.97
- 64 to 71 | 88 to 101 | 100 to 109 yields -0.3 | 2.74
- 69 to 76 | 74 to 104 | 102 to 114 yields -0.6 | 2.75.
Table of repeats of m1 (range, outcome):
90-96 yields 2.82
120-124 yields 2.95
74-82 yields 2.81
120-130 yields 2.88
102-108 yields 2.78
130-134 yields 2.85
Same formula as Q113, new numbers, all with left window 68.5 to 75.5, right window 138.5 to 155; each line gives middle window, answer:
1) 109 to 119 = 0.00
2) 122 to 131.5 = 0.06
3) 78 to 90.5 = -0.02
